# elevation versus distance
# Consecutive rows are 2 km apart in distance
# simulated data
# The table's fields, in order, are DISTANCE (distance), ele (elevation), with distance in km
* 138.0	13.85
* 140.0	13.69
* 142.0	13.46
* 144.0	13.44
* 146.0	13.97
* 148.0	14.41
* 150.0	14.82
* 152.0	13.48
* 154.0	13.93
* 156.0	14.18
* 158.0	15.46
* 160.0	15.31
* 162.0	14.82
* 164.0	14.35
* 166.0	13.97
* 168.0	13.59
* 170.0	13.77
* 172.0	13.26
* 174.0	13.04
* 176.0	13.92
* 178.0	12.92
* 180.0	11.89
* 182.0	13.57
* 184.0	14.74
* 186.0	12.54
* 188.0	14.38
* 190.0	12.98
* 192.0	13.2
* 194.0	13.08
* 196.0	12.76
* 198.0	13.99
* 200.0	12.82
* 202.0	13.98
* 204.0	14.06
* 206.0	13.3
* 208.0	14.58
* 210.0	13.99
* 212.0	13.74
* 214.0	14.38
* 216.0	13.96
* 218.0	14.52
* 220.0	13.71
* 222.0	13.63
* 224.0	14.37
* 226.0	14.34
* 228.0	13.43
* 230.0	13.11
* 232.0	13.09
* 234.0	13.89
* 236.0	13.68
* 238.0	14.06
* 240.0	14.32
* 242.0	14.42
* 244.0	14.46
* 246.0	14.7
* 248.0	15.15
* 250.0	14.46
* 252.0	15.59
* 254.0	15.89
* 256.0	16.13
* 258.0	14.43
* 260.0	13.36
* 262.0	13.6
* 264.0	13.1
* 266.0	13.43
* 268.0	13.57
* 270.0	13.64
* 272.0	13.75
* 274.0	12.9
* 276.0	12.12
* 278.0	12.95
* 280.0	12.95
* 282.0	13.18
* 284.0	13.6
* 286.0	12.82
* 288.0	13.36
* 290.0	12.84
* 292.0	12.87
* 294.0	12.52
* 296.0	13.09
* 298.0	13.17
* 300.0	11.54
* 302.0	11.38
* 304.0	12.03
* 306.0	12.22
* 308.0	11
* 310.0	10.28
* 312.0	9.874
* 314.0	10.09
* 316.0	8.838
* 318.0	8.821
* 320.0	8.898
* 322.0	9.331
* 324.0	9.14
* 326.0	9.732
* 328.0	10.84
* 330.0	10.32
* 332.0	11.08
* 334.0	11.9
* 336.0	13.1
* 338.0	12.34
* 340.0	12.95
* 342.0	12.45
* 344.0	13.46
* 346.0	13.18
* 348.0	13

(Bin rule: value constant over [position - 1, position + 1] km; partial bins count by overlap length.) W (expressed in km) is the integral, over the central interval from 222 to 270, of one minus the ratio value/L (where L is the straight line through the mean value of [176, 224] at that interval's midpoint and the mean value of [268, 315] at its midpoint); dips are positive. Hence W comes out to -4.37 km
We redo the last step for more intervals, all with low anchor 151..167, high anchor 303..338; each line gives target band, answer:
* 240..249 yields -1.67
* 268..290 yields -3.11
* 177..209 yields 0.41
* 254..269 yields -2.68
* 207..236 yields -2.22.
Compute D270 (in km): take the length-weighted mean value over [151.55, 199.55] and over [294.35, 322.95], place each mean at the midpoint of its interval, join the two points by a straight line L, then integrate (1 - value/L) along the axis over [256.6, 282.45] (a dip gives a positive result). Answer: -3.8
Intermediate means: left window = 13.7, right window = 10.8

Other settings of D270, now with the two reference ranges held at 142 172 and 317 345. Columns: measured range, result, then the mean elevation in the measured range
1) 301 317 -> 1.01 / 10.7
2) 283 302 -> -1.72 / 12.8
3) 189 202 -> 0.28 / 13.2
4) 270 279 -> -0.71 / 13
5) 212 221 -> -0.68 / 14.1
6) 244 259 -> -3.22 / 15.1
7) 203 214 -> -0.60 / 14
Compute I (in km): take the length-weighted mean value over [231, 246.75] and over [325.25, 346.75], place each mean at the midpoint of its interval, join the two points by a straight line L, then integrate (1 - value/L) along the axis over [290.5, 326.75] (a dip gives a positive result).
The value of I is 4.9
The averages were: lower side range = 14.1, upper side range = 12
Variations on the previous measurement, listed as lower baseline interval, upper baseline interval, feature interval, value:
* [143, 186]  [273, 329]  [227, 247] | -2.0 km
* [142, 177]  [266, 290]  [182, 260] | -2.5 km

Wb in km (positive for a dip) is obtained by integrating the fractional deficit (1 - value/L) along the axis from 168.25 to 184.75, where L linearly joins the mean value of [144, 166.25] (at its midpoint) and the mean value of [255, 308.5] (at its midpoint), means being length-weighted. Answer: 0.9 km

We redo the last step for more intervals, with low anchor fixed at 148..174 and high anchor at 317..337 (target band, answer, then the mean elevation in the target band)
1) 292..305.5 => -1.7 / 12.3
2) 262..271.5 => -1.4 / 13.5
